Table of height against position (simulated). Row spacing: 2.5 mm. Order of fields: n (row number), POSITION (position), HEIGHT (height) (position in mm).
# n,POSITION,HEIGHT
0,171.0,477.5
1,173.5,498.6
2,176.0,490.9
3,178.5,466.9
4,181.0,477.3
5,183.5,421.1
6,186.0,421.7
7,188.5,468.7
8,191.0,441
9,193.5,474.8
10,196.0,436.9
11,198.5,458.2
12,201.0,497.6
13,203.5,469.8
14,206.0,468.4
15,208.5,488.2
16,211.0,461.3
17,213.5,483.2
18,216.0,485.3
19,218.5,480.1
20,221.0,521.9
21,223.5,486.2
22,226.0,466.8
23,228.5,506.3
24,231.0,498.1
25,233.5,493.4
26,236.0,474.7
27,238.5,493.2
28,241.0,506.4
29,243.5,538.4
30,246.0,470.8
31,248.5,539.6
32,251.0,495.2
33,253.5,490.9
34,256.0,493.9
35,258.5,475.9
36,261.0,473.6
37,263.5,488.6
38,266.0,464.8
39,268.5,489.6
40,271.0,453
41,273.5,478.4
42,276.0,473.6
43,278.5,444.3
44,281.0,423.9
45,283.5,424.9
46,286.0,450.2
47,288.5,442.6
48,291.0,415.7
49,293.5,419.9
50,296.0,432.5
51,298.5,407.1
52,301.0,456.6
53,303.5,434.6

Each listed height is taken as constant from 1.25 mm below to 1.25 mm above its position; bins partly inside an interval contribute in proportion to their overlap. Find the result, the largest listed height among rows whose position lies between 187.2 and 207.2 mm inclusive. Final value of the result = 497.6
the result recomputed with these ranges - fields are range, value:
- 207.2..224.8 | 521.9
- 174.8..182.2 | 490.9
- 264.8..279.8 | 489.6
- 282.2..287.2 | 450.2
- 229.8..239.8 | 498.1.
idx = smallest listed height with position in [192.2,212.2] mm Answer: 436.9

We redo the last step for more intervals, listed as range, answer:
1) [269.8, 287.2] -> 423.9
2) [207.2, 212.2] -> 461.3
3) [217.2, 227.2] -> 466.8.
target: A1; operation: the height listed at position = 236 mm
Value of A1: 474.7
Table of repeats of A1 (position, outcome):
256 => 493.9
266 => 464.8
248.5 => 539.6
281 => 423.9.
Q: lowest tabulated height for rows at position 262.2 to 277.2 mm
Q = 453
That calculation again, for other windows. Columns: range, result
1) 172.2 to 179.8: 466.9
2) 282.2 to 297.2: 415.7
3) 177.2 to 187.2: 421.1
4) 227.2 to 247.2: 470.8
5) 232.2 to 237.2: 474.7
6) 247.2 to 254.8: 490.9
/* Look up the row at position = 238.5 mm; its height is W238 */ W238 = 493.2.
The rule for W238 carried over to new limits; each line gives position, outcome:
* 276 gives 473.6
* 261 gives 473.6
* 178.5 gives 466.9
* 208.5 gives 488.2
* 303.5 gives 434.6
